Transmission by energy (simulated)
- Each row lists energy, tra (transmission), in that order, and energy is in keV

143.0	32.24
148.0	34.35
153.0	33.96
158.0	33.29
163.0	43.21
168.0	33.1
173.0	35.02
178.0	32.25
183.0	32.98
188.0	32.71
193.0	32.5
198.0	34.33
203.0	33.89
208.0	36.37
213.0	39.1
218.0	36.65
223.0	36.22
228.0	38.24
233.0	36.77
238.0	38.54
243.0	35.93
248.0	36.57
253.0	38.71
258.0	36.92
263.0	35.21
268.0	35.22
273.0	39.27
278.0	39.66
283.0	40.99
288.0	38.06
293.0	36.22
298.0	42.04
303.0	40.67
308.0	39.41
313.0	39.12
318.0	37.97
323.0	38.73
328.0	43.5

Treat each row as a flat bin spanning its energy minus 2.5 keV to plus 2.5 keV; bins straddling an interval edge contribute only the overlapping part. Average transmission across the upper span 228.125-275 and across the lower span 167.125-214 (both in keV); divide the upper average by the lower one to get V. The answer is 1.09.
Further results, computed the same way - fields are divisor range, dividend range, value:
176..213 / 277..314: 1.16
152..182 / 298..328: 1.13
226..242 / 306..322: 1.03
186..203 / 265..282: 1.15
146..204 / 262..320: 1.13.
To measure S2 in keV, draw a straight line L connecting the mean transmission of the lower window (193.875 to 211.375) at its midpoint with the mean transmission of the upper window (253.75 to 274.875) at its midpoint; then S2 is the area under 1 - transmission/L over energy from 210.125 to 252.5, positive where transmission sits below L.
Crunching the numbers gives -1.9 keV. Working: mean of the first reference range 34.9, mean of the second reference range 36.7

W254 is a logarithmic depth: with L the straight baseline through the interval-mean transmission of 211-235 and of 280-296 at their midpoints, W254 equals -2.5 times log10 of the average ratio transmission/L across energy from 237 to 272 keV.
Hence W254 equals 0.03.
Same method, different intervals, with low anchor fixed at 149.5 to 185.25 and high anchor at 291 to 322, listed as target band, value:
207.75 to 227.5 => -0.03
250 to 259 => -0.01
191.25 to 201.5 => 0.07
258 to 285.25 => 0.01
